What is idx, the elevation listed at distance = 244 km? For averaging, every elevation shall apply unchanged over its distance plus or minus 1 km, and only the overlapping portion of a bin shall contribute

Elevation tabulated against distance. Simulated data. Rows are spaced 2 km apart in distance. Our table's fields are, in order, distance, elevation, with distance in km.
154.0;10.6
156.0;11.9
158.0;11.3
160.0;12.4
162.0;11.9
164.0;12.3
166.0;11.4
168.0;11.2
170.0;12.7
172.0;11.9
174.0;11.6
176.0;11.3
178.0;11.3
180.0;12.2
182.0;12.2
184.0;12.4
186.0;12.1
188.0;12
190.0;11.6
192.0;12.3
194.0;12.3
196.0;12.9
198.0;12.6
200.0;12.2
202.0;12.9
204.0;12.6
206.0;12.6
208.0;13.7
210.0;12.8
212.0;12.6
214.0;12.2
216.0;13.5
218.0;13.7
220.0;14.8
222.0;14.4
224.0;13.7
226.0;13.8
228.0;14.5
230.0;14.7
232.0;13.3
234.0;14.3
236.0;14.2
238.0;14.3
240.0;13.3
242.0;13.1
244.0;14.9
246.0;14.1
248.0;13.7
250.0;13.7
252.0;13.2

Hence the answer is 14.9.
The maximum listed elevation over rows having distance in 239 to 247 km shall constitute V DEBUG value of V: 14.9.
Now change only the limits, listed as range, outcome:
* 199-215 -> 13.7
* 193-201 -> 12.9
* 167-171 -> 12.7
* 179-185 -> 12.4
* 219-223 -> 14.8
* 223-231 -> 14.7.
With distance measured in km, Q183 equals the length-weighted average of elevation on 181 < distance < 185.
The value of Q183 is 12.3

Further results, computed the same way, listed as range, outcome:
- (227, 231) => 14.6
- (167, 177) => 11.7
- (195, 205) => 12.6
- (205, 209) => 13.1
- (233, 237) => 14.2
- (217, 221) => 14.2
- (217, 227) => 14.1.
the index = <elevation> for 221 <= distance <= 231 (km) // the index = 14.2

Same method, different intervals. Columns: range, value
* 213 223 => 13.7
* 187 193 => 12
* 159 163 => 12.2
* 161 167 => 11.9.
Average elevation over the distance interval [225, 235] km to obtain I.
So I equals 14.1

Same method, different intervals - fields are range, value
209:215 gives 12.5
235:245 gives 14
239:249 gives 13.8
